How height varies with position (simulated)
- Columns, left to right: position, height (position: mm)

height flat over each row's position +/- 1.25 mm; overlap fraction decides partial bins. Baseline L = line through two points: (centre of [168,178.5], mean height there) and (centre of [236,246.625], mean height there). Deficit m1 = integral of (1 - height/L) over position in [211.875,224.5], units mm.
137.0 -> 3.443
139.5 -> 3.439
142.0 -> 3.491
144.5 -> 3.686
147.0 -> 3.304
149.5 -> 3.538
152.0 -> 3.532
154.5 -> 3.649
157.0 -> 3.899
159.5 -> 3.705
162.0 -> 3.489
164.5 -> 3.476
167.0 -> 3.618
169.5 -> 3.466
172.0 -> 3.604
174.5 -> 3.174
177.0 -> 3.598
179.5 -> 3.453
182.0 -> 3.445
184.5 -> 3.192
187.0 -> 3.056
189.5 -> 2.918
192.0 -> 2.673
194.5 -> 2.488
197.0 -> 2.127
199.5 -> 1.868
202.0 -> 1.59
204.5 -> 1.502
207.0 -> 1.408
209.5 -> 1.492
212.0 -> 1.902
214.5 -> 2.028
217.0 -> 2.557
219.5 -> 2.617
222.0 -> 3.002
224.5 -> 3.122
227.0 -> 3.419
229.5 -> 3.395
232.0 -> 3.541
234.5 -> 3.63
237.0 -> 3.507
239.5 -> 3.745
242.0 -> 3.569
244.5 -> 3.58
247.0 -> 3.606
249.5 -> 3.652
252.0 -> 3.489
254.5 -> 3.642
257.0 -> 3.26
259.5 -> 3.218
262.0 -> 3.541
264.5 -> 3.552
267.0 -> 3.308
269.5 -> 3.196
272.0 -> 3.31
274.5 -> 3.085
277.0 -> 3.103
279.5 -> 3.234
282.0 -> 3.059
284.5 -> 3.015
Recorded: 3.62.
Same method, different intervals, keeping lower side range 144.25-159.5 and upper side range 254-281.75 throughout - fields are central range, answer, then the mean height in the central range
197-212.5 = 8.1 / 1.65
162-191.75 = 1.6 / 3.35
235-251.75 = -1.2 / 3.6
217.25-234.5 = 1.1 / 3.18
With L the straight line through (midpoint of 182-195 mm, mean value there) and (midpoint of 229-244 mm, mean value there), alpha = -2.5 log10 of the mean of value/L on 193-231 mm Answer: 0.38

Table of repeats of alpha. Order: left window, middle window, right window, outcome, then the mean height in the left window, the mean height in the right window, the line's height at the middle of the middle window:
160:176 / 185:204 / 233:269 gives 0.41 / 3.48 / 3.51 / 3.49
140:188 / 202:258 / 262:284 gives 0.13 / 3.49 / 3.24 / 3.34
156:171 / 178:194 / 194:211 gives -0.22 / 3.6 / 1.75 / 2.54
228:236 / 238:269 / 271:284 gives -0.05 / 3.52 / 3.15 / 3.34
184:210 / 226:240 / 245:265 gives -0.17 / 2.2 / 3.5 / 3.01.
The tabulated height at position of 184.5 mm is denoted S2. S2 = 3.192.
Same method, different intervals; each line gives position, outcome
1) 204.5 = 1.502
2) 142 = 3.491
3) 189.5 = 2.918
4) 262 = 3.541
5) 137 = 3.443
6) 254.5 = 3.642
